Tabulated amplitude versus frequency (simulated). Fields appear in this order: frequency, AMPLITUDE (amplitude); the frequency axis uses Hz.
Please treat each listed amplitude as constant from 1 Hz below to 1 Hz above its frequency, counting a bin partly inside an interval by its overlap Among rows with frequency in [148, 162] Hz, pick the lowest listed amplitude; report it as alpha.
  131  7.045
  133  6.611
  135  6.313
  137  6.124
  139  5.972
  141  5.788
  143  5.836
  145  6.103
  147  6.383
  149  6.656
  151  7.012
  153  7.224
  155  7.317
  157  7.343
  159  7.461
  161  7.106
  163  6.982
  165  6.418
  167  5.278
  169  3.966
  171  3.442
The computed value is 6.656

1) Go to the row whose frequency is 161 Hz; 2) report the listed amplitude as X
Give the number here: 7.106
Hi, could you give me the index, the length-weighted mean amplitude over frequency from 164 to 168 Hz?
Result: 5.85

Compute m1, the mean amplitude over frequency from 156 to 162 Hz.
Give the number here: 7.3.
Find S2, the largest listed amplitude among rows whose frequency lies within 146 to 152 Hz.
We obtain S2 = 7.012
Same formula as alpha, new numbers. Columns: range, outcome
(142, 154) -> 5.836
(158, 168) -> 5.278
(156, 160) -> 7.343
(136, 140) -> 5.972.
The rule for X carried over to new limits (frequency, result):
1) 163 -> 6.982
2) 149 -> 6.656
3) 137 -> 6.124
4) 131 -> 7.045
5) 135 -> 6.313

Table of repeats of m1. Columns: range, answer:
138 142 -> 5.88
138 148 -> 6.02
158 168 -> 6.65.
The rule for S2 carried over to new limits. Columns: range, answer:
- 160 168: 7.106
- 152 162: 7.461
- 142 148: 6.383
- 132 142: 6.611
